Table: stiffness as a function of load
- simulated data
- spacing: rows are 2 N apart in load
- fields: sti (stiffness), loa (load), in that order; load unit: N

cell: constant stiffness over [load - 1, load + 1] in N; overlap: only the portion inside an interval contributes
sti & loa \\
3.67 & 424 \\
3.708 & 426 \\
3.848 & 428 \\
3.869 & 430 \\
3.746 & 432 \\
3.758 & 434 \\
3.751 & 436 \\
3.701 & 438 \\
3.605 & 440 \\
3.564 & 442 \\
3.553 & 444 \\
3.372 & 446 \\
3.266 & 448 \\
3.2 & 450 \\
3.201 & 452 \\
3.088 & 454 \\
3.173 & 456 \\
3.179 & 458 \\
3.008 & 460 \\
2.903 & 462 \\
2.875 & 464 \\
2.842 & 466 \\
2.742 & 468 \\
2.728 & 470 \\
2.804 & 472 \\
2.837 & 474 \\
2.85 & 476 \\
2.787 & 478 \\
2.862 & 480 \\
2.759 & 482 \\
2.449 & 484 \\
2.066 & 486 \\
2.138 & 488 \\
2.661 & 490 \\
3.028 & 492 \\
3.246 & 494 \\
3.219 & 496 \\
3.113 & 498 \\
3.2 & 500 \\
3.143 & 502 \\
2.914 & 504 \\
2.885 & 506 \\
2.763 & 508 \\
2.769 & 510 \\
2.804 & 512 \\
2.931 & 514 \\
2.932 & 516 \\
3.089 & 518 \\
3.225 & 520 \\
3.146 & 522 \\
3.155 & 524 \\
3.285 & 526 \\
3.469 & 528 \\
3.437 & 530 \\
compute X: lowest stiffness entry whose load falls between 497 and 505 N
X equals 2.914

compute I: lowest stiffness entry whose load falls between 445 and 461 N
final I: 3.008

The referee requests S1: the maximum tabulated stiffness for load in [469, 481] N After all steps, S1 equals 2.862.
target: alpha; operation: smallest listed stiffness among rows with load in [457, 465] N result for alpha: 2.875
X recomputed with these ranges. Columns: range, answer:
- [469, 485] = 2.449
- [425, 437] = 3.708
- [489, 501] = 2.661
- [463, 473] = 2.728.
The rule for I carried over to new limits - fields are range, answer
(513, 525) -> 2.931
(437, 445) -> 3.553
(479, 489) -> 2.066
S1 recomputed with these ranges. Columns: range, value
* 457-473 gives 3.179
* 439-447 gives 3.605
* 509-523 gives 3.225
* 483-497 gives 3.246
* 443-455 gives 3.553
